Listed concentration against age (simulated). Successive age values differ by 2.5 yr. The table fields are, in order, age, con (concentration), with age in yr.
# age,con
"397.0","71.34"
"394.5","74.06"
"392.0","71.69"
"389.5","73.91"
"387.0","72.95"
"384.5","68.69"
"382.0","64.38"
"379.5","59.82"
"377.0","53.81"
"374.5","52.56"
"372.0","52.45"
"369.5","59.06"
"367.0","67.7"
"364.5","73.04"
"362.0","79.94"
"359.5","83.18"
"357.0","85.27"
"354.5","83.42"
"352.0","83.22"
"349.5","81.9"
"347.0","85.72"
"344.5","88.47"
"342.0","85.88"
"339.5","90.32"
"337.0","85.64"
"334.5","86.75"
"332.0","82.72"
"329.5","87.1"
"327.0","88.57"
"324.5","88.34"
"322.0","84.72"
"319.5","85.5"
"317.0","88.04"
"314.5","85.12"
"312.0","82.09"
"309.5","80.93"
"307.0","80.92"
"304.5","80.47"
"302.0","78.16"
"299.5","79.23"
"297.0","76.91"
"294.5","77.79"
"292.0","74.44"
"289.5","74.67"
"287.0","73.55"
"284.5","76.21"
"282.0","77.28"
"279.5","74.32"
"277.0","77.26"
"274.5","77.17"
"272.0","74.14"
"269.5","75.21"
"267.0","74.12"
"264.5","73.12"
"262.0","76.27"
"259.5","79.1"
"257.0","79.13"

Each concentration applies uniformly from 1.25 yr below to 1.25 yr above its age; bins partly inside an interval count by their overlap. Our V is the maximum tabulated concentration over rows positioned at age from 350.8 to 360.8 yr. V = 85.27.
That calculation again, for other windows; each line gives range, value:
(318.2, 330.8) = 88.57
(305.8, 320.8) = 88.04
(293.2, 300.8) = 79.23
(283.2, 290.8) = 76.21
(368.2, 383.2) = 64.38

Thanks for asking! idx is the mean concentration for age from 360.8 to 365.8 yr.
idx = 76.4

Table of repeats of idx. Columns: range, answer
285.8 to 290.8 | 74.1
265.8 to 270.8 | 74.7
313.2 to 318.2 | 86.5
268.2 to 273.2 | 74.7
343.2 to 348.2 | 87.1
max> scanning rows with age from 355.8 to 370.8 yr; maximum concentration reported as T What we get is 85.27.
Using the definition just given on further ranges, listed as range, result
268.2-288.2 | 77.28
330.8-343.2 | 90.32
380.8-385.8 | 68.69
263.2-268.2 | 74.12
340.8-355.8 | 88.47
